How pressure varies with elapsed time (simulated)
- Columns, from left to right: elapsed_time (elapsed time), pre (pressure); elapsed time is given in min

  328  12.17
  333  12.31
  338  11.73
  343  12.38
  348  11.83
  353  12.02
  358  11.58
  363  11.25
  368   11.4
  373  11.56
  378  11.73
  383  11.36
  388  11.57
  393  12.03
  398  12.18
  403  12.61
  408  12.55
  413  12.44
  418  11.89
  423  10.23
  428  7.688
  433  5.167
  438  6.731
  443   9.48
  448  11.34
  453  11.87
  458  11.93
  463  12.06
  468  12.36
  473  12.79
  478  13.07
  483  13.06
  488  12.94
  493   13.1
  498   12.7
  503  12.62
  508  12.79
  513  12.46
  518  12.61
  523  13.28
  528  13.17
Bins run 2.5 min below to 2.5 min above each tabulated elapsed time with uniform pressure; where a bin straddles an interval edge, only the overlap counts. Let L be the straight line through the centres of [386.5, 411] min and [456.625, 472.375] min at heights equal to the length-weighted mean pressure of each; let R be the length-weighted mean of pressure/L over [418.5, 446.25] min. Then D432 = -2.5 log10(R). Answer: 0.43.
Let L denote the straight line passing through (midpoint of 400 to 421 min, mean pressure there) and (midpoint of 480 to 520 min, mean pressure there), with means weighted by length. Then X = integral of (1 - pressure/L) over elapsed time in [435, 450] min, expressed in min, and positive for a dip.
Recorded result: 4.2 min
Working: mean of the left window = 12.3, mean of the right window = 12.8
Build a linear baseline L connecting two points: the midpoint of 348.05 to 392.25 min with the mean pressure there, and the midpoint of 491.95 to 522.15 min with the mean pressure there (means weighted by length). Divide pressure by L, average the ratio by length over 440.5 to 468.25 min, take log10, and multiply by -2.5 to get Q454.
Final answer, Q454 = 0.08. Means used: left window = 11.6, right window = 12.7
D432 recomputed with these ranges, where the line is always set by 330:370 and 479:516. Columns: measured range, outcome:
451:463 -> 0.05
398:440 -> 0.21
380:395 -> 0.04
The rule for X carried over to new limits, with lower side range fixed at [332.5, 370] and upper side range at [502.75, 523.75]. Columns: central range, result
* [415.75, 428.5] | 2.03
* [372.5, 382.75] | 0.30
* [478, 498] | -0.67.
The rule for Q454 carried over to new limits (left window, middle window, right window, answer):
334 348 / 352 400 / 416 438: -0.11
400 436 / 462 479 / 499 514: -0.08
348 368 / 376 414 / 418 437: -0.23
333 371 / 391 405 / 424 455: -0.20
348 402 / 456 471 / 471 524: 0.03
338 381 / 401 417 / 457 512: -0.03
